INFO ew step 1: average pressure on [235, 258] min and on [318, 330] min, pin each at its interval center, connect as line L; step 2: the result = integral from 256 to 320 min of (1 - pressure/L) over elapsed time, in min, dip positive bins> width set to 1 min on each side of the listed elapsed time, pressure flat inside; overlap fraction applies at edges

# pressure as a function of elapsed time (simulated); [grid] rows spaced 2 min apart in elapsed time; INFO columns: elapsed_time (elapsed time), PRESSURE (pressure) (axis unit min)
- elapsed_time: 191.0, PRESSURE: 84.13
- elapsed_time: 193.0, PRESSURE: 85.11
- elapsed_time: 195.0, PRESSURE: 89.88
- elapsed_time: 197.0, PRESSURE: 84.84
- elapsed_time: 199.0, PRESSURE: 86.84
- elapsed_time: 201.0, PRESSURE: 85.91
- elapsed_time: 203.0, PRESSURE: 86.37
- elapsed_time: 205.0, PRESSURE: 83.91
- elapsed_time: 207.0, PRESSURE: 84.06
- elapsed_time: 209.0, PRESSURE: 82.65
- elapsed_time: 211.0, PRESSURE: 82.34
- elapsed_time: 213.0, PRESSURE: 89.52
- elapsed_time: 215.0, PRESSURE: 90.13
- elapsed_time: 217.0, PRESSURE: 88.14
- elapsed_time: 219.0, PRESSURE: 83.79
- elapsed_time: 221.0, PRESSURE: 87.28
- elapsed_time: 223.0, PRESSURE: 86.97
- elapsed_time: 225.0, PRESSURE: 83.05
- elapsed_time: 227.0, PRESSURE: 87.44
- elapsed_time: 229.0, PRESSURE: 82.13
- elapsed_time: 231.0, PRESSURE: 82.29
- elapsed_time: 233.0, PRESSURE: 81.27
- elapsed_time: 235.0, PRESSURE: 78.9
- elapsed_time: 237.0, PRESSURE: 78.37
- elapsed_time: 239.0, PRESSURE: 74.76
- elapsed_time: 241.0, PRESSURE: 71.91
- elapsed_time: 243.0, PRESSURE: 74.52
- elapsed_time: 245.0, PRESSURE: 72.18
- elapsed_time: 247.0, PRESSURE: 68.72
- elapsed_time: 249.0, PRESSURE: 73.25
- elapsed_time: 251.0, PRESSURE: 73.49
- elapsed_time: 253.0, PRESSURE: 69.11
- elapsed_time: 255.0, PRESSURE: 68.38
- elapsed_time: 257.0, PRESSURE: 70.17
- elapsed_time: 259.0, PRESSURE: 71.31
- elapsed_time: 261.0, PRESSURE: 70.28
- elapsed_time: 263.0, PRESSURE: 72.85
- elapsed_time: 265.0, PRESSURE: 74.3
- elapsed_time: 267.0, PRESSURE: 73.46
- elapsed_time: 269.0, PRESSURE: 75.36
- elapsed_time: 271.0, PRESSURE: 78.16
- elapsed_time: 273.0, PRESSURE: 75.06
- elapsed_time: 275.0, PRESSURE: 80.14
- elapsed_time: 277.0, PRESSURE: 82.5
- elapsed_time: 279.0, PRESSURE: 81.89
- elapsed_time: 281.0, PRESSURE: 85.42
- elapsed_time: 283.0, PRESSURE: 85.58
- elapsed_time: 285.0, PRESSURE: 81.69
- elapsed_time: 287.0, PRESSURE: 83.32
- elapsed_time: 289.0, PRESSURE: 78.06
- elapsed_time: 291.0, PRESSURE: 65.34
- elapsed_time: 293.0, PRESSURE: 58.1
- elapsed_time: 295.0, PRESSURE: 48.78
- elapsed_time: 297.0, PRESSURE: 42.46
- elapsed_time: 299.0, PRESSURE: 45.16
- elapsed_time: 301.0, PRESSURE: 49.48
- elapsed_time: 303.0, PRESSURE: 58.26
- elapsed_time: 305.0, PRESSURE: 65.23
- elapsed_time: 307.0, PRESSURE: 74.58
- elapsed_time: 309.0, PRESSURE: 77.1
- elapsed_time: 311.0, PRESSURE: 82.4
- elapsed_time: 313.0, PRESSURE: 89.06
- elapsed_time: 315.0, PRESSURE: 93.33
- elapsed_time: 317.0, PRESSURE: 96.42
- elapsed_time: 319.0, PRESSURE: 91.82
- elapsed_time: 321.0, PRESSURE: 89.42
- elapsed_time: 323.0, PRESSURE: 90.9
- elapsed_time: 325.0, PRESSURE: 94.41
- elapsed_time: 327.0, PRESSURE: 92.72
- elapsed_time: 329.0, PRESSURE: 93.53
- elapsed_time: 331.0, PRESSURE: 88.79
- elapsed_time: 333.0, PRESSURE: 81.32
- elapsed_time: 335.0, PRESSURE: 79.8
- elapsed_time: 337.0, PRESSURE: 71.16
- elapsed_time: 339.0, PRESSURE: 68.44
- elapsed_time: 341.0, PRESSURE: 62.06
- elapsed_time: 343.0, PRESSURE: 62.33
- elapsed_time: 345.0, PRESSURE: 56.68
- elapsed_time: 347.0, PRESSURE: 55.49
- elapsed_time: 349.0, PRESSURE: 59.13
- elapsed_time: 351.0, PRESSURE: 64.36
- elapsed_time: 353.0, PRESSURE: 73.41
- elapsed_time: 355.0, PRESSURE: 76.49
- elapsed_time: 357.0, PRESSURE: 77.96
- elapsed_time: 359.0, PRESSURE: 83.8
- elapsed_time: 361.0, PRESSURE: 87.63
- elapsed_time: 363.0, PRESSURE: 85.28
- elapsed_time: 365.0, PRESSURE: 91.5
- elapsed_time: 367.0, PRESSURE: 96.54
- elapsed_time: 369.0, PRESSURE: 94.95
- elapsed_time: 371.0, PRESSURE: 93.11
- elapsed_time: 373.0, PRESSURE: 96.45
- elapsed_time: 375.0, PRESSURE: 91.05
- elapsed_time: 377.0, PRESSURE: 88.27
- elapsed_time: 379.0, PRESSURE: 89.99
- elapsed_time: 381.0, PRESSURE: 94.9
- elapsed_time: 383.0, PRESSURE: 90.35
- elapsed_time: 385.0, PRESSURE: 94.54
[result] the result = 7.08 min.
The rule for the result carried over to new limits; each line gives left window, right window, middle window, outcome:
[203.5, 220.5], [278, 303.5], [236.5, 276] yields 0.8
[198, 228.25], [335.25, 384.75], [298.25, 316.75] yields 2.3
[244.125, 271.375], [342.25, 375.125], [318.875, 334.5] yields -2.7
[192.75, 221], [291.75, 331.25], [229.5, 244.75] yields 1.1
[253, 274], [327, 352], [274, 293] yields -1.8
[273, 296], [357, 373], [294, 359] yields 7.3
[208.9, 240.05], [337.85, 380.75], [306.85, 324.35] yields -1.6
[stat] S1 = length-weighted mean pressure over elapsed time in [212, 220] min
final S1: 87.9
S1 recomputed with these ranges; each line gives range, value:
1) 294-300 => 45.5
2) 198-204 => 86.4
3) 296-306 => 52.1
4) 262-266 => 73.6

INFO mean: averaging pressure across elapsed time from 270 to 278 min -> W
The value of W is 79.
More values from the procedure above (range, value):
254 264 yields 70.6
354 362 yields 81.5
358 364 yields 85.6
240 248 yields 71.8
